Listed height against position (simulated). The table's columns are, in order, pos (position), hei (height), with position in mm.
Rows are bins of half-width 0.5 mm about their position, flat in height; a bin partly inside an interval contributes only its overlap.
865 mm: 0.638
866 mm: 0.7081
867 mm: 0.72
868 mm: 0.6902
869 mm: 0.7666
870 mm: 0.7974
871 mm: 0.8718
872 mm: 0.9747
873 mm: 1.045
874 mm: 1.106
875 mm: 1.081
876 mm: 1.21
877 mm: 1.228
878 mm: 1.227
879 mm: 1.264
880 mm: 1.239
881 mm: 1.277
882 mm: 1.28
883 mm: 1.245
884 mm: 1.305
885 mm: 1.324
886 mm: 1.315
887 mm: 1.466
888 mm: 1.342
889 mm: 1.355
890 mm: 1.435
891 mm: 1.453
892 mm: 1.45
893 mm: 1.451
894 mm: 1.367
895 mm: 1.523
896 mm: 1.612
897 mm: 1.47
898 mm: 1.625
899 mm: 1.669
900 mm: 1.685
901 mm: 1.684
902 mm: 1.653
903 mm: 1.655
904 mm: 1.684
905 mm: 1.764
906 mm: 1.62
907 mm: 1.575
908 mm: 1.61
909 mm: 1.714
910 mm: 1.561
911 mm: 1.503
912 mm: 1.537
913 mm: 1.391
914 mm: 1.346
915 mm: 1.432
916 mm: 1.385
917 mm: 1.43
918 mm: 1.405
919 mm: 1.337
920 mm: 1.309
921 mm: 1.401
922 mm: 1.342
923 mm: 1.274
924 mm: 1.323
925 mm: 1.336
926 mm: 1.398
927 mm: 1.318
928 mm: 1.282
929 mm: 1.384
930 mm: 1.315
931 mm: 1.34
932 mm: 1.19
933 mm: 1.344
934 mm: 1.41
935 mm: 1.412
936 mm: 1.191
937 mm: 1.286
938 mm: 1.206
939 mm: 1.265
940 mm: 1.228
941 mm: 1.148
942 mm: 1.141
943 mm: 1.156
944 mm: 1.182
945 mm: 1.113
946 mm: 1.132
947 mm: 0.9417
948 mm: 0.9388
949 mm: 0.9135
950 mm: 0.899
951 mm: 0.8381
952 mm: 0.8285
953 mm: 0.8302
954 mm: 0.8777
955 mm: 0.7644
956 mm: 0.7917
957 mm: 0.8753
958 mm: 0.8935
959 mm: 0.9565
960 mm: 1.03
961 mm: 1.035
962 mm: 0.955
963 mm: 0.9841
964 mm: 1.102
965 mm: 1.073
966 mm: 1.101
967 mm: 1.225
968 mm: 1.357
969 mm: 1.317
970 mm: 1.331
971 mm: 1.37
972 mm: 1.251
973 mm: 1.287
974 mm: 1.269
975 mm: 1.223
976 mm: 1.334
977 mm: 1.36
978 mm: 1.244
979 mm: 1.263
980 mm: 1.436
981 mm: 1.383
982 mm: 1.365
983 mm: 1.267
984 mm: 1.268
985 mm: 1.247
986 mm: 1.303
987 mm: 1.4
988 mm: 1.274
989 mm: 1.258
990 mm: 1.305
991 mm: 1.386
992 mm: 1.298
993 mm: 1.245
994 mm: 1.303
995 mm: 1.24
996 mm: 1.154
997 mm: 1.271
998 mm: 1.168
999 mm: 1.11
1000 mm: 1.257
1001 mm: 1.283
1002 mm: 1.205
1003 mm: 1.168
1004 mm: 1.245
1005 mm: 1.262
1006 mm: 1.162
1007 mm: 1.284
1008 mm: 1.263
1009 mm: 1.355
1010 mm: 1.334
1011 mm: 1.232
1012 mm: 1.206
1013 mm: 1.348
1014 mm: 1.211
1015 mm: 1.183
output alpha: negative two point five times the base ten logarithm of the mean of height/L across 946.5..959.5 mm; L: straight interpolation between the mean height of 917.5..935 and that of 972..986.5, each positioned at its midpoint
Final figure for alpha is 0.45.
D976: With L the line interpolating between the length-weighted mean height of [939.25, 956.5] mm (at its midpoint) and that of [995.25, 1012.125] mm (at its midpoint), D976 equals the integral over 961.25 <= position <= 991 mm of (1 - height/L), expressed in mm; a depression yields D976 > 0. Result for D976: -3.9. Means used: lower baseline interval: 0.988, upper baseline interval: 1.23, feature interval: 1.26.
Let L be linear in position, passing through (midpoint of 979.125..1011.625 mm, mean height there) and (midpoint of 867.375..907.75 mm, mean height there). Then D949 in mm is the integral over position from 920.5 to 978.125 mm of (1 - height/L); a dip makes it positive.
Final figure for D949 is 6.3 mm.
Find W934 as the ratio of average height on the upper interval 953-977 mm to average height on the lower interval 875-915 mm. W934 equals 0.76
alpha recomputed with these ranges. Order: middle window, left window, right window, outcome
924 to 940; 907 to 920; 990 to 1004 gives 0.087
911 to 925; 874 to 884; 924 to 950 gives -0.134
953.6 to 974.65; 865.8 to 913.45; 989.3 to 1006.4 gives 0.168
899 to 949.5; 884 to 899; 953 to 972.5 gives -0.076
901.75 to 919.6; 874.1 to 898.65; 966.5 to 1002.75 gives -0.147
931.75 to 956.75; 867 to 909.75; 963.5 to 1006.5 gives 0.206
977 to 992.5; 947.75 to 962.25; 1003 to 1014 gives -0.196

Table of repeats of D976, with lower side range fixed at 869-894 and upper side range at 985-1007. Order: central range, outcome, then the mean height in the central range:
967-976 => -0.4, 1.3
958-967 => 1.5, 1.03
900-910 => -3.4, 1.66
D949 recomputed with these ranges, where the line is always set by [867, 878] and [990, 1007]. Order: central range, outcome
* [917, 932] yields -3.5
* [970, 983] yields -1.3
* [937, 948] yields -0.3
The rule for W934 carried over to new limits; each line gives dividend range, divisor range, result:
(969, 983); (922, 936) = 0.99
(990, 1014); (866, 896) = 1.04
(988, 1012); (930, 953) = 1.10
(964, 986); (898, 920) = 0.83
